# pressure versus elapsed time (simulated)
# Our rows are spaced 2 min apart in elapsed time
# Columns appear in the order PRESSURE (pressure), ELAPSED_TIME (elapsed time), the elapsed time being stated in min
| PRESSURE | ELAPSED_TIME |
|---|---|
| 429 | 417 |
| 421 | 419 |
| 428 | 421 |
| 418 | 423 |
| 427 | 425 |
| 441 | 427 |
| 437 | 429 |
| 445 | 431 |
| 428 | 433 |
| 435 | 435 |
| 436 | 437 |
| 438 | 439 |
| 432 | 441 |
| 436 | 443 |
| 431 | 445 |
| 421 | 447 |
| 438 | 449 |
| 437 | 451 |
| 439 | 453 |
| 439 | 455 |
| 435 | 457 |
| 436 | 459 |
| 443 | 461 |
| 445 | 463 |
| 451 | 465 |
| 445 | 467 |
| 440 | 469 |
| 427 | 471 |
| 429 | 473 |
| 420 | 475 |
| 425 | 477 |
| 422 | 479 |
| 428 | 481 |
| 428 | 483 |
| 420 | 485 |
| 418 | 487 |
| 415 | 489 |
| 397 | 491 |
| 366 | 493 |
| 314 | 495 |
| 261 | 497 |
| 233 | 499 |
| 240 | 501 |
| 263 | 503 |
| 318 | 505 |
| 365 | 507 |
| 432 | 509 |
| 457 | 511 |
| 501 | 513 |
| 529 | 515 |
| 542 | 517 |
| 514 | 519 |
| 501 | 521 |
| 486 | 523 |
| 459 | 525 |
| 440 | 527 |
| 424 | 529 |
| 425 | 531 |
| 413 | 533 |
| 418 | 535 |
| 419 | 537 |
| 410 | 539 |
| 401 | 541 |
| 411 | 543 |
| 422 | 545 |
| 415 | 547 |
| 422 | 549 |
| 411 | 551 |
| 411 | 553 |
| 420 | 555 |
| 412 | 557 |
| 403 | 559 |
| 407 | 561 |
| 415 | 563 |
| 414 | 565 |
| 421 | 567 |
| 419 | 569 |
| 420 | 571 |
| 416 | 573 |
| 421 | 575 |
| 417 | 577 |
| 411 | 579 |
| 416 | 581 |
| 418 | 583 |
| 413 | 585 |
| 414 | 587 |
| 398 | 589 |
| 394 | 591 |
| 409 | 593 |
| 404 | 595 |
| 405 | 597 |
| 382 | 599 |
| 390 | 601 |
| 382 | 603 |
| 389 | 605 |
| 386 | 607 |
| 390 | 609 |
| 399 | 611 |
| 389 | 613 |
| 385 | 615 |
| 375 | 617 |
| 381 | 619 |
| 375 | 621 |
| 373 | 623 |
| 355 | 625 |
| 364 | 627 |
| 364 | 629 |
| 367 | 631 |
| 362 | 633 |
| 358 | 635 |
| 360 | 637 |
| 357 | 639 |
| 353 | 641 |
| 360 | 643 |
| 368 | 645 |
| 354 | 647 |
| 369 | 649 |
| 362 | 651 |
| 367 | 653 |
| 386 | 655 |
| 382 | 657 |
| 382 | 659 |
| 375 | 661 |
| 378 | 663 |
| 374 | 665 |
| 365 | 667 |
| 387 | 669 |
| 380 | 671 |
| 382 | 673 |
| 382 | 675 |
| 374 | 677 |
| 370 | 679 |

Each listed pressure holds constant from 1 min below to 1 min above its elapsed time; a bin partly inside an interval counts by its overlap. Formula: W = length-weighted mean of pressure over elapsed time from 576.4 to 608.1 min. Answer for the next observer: 402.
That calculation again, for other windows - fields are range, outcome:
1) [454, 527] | 415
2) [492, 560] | 408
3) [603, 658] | 372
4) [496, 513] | 332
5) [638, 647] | 359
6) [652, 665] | 378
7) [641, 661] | 369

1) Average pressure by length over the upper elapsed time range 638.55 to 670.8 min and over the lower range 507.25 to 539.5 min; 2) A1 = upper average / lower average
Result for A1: 0.81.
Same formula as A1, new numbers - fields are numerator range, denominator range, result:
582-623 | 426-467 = 0.90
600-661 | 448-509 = 0.94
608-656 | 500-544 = 0.87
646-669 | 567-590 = 0.90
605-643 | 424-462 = 0.85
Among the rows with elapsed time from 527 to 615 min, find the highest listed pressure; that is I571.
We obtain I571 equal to 440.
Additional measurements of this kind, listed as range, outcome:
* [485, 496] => 420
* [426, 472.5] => 451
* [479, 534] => 542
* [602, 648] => 399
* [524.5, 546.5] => 459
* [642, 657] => 386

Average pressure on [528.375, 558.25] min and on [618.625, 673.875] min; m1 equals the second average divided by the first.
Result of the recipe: 0.89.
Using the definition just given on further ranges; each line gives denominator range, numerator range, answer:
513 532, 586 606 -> 0.82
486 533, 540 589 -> 1.02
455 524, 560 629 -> 0.96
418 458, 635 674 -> 0.85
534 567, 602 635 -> 0.91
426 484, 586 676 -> 0.87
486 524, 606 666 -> 0.94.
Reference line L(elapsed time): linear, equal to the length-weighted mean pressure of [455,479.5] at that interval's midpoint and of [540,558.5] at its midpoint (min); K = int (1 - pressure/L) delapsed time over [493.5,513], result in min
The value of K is 4.34 min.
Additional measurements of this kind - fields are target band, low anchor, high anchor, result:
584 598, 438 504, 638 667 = -0.9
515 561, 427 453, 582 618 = -2.9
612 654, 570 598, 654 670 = 2.6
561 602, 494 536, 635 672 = -2.2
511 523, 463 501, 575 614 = -3.4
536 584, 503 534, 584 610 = 0.7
